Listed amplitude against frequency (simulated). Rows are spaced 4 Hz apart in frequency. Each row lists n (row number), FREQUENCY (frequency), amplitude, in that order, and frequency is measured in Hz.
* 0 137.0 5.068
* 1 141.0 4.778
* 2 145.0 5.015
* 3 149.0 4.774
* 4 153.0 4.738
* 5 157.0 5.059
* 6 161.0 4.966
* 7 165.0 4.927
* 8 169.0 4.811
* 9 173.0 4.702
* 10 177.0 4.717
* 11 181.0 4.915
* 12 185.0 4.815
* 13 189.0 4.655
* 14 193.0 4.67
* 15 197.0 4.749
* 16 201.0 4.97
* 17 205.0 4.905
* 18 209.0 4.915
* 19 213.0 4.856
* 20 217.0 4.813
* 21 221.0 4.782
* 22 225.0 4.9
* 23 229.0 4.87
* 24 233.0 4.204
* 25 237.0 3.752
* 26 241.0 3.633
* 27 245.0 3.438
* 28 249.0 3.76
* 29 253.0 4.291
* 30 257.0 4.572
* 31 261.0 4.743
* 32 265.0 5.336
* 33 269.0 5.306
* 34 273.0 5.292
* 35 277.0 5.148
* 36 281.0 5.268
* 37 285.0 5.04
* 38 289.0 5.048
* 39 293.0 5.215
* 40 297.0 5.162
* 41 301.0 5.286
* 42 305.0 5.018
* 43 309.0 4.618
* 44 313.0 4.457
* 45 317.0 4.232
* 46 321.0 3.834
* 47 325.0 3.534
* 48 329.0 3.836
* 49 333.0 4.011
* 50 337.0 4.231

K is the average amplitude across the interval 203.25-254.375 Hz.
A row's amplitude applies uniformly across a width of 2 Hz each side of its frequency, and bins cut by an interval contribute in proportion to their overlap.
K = 4.39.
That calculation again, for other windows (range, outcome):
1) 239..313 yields 4.78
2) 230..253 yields 3.85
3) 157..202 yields 4.82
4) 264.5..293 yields 5.2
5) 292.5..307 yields 5.17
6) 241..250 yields 3.59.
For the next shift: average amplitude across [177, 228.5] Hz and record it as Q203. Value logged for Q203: 4.83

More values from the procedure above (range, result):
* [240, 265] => 4.19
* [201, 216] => 4.9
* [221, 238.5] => 4.49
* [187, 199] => 4.69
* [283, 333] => 4.58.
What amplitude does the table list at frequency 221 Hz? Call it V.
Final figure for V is 4.782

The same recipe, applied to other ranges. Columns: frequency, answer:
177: 4.717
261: 4.743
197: 4.749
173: 4.702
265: 5.336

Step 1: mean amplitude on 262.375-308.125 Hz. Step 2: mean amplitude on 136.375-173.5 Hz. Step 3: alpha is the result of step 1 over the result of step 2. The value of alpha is 1.1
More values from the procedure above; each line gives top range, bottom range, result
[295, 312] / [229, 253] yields 1.28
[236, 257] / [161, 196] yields 0.80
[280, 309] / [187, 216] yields 1.06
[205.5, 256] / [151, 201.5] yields 0.91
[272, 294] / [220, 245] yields 1.21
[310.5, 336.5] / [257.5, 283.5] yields 0.78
